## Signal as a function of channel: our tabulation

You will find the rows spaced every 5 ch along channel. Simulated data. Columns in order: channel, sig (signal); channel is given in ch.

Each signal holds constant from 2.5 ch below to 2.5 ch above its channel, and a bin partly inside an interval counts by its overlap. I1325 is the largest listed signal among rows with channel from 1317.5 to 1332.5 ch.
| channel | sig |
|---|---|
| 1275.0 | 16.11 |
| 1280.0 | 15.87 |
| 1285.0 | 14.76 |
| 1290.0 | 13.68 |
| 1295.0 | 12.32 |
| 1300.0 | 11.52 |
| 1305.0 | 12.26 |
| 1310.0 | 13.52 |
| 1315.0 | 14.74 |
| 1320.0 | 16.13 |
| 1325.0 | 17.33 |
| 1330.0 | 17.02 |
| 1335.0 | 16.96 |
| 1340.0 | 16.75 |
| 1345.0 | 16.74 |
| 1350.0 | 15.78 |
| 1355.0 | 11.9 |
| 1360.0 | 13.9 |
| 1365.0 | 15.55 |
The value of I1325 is 17.33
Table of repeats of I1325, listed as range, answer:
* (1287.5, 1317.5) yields 14.74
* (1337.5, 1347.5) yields 16.75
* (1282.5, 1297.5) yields 14.76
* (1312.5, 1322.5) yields 16.13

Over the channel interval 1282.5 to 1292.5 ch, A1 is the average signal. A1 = 14.2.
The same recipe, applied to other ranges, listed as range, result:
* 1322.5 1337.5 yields 17.1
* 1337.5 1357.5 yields 15.3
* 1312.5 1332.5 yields 16.3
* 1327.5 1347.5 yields 16.9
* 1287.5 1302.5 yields 12.5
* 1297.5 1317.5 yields 13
